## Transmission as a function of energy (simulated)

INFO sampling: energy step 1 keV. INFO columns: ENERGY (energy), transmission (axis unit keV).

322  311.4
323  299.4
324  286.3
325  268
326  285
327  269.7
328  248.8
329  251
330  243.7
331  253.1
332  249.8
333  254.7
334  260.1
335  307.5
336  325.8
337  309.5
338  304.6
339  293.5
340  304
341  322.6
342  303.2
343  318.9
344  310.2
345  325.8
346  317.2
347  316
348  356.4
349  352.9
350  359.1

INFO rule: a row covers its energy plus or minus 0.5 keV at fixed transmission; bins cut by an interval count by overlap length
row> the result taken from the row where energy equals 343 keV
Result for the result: 318.9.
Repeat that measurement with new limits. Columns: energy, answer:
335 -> 307.5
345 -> 325.8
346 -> 317.2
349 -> 352.9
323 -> 299.4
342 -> 303.2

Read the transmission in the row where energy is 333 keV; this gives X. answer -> 254.7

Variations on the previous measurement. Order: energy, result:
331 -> 253.1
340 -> 304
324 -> 286.3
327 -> 269.7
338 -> 304.6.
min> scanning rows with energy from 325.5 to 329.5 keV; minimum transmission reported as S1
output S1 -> 248.8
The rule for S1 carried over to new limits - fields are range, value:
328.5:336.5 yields 243.7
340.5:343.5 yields 303.2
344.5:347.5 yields 316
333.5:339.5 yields 260.1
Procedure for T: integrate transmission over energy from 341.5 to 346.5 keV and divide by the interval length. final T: 315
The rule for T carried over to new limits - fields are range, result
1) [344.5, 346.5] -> 322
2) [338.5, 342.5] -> 306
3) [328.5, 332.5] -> 249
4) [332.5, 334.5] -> 257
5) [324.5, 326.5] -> 276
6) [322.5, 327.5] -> 282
